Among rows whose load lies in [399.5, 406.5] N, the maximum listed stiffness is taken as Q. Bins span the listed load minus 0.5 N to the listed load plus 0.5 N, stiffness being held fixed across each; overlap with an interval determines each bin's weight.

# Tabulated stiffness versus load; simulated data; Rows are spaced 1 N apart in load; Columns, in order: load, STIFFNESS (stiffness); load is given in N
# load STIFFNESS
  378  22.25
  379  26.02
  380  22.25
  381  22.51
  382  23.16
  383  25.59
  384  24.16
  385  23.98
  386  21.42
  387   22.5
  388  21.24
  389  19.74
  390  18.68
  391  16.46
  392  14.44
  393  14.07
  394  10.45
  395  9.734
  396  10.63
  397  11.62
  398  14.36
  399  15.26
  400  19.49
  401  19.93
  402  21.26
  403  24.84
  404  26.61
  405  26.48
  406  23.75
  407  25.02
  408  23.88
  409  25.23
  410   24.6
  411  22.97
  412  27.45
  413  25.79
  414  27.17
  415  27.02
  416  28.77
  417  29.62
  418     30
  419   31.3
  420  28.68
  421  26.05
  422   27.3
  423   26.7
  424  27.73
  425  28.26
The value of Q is 26.61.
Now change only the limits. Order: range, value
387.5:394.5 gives 21.24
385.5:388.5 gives 22.5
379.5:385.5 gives 25.59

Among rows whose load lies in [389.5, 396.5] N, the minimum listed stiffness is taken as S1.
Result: 9.734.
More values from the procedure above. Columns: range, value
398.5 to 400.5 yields 15.26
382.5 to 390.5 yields 18.68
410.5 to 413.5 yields 22.97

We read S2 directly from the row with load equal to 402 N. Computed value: 21.26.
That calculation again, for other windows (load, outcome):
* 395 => 9.734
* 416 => 28.77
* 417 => 29.62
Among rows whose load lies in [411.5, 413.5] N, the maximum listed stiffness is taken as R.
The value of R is 27.45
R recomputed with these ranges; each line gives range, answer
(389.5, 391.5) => 18.68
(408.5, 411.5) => 25.23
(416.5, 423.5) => 31.3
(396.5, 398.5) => 14.36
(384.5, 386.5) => 23.98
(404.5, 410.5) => 26.48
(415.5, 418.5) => 30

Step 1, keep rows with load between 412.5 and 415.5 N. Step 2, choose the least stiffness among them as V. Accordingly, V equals 25.79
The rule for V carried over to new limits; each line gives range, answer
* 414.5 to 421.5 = 26.05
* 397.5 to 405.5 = 14.36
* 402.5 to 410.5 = 23.75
